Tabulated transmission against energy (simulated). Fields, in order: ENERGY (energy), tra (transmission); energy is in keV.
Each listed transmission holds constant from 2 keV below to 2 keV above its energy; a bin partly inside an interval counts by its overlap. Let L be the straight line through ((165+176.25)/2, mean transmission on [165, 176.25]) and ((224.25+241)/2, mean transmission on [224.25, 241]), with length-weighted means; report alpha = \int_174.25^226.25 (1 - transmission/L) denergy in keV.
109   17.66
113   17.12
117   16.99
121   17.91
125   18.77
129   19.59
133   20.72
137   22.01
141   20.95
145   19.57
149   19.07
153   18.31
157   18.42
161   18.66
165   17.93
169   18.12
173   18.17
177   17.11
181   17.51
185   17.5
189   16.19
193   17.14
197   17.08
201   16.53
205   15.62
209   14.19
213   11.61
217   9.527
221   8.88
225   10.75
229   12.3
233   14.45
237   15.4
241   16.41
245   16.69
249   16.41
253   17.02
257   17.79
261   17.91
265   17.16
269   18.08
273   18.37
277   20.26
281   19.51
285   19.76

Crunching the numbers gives 4.6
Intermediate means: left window 18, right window 13.8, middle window 14.7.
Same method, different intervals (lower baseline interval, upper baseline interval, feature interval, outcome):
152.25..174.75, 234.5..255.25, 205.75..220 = 4.3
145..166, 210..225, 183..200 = -3.9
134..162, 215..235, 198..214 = -1.8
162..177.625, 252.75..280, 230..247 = 2.4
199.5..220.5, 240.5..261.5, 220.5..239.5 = 3.0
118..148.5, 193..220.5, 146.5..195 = -3.0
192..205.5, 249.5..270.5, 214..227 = 5.4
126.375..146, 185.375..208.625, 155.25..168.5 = 0.3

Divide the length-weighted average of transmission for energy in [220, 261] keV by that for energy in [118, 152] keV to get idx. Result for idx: 0.76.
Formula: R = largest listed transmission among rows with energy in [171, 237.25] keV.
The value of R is 18.17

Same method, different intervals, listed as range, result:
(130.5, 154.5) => 22.01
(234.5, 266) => 17.91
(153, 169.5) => 18.66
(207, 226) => 14.19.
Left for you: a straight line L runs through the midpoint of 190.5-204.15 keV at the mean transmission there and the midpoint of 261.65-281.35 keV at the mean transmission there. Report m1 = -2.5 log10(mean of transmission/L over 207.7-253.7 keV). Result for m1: 0.29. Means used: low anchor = 16.8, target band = 13.5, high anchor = 18.6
